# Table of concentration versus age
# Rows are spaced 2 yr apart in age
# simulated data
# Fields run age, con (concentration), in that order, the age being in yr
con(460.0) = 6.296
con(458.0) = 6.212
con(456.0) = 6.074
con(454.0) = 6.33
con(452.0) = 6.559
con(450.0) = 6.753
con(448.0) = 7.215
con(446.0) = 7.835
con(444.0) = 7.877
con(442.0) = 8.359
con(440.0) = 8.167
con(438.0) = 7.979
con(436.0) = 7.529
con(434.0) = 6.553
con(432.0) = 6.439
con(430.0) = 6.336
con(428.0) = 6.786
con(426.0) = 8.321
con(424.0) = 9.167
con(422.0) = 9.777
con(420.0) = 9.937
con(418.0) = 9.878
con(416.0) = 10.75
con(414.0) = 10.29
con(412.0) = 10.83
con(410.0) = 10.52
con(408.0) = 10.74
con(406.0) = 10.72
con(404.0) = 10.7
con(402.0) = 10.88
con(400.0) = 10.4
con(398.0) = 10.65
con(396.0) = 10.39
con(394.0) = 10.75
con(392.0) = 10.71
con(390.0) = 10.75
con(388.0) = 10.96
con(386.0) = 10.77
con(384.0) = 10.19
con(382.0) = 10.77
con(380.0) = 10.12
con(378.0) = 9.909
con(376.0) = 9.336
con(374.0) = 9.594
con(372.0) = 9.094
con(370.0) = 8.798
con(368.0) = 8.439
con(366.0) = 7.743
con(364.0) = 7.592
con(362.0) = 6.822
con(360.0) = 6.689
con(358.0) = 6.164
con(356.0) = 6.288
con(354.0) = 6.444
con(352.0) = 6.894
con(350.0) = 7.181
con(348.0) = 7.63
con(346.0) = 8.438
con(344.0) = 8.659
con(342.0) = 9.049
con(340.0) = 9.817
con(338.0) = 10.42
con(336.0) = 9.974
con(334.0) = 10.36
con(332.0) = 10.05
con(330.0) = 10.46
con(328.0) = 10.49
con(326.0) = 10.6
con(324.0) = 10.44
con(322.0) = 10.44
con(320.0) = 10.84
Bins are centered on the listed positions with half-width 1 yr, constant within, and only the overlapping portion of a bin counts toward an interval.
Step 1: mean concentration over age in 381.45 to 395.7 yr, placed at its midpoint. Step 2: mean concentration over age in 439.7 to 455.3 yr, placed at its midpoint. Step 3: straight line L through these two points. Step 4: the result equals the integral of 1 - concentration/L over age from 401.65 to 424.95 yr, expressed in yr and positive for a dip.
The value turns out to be -2.7 yr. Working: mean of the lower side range 10.7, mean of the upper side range 7.33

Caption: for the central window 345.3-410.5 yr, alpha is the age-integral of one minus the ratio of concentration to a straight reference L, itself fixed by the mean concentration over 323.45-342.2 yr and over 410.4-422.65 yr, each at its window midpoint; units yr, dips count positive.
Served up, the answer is 6.8 yr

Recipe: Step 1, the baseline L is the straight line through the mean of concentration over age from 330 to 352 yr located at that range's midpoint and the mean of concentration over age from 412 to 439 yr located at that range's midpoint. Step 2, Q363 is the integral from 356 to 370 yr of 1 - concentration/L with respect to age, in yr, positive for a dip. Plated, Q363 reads 2.6 yr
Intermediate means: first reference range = 9.11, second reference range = 8.53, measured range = 7.28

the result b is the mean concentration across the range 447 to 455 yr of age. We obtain 6.71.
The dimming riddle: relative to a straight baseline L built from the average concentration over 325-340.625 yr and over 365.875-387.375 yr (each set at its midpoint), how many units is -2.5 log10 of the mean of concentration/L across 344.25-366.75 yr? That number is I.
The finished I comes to 0.36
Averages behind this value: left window 10.3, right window 9.62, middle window 7.13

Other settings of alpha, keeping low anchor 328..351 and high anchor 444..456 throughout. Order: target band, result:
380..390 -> -2.7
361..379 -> 0.1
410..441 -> -4.7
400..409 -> -3.2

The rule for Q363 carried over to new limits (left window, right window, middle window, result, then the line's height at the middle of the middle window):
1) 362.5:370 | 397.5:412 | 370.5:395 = -2.9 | 9.13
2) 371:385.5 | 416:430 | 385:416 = -4.2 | 9.41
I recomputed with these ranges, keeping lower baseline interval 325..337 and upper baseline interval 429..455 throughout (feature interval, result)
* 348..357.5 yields 0.393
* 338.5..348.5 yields 0.129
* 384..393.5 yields -0.227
